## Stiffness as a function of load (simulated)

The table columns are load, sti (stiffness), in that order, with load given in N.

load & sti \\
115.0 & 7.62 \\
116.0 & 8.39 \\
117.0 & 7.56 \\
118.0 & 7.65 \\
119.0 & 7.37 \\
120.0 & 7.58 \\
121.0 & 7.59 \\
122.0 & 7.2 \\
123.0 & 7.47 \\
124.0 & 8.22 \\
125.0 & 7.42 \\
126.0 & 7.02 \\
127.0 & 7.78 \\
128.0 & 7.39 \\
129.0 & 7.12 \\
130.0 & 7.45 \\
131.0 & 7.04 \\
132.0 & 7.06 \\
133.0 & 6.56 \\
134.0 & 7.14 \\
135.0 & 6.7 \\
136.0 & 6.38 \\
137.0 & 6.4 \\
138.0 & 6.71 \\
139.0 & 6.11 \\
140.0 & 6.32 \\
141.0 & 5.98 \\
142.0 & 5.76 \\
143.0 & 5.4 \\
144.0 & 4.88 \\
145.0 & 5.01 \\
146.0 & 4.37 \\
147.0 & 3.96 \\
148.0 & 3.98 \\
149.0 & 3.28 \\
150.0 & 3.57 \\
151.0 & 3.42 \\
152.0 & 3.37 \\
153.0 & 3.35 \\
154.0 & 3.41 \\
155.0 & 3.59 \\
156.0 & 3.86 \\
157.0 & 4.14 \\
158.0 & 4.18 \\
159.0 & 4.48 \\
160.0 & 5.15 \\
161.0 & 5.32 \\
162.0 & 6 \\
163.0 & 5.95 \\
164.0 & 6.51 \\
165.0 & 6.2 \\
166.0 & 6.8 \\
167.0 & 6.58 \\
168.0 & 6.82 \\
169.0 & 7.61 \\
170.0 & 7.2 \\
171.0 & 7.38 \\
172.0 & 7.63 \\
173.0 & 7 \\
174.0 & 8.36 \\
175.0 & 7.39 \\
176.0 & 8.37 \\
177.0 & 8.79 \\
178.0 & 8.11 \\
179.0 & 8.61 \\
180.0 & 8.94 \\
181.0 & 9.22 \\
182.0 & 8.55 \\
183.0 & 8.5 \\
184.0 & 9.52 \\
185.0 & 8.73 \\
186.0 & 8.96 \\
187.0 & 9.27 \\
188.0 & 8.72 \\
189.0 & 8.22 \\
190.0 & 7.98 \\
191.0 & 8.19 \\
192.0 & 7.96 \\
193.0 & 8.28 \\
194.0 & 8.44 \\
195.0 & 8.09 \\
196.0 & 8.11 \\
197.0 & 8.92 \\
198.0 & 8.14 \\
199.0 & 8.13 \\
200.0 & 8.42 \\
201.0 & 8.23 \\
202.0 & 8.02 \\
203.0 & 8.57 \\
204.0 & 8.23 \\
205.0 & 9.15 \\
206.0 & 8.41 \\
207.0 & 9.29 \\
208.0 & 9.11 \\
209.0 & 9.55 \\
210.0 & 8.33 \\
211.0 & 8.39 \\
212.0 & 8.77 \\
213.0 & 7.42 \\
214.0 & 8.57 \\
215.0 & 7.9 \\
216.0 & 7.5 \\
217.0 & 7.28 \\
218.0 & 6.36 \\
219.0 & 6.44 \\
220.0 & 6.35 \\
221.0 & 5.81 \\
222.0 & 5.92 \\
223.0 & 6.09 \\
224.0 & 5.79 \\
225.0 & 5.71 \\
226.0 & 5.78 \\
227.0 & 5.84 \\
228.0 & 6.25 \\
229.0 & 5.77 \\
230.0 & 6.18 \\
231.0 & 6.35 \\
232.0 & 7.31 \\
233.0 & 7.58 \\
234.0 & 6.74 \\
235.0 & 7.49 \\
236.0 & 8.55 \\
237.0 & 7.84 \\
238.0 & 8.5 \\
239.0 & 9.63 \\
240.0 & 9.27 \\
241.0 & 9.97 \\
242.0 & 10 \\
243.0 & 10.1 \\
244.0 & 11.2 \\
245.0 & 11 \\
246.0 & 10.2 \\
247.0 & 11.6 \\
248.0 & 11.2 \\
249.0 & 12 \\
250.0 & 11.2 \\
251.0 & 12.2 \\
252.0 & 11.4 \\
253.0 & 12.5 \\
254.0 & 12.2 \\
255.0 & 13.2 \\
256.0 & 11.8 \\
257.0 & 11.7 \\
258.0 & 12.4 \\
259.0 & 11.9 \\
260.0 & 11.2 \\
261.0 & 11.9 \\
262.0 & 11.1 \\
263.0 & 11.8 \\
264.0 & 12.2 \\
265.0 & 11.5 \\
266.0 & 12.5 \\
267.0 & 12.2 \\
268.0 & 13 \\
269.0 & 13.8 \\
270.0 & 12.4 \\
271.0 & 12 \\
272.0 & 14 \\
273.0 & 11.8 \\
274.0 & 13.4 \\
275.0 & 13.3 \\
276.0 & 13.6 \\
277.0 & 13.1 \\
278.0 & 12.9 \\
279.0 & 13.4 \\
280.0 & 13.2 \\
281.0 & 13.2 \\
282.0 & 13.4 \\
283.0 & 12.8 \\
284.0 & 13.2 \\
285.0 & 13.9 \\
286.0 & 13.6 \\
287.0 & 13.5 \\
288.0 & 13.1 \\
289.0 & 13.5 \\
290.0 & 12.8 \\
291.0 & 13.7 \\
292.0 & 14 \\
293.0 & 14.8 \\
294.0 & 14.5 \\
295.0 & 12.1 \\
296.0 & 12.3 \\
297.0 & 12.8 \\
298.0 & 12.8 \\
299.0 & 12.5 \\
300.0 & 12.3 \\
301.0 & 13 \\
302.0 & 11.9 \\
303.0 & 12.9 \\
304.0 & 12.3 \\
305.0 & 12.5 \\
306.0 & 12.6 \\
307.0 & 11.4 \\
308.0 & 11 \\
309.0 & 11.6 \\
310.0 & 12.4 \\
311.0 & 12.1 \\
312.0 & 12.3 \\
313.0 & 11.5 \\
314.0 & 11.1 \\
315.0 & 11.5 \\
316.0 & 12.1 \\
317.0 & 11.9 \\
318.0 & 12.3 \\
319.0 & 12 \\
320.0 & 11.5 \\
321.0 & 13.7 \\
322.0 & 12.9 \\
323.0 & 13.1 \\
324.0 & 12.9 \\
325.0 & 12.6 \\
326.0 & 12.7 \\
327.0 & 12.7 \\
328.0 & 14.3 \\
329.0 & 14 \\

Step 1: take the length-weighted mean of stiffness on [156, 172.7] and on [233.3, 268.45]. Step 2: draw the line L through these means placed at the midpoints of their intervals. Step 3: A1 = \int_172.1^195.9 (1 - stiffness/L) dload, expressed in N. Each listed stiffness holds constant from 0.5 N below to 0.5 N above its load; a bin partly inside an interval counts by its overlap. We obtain -4.2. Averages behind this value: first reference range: 6.06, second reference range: 10.9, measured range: 8.42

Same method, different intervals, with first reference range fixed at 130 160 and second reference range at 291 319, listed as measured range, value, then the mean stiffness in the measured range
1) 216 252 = 4.1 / 8.19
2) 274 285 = -2.0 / 13.2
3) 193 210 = -1.9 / 8.54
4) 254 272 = -3.0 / 12.2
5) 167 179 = -2.5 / 7.69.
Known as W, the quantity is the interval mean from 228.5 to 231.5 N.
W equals 6.1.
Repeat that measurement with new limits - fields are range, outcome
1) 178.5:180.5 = 8.77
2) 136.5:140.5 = 6.38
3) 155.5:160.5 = 4.36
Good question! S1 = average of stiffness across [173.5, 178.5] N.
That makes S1 8.2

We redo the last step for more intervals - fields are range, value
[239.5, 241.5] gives 9.62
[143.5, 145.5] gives 4.95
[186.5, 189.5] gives 8.74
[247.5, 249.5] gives 11.6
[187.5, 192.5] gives 8.21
